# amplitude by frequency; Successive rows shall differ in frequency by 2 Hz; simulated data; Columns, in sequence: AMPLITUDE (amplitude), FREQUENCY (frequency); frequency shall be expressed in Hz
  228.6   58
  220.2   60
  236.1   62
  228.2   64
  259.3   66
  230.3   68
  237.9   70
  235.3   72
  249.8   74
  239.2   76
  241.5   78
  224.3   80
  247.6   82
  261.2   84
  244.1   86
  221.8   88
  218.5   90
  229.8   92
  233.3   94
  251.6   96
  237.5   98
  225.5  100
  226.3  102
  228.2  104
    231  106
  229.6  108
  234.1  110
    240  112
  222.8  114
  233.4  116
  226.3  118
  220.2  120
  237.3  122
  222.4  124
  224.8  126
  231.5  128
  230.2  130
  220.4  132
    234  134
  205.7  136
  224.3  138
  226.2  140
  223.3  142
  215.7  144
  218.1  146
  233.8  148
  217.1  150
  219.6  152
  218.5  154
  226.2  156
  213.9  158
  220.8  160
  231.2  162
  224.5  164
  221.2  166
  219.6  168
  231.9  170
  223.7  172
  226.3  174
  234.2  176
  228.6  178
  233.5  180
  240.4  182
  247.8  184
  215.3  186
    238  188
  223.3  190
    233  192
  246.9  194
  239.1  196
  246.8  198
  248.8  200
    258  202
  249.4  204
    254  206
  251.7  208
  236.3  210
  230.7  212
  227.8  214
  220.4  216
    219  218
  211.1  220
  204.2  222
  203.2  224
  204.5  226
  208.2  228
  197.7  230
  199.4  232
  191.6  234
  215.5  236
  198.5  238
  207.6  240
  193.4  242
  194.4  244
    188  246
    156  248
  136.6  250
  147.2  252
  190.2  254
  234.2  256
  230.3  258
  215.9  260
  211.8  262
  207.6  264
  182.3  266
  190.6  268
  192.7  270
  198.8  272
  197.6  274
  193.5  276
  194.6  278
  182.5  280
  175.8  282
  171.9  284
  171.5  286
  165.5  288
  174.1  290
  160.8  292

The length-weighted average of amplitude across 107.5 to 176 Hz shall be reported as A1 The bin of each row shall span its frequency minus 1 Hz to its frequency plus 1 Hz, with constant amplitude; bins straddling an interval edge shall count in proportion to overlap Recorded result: 225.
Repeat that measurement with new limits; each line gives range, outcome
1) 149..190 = 227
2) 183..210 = 242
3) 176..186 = 235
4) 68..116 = 235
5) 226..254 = 188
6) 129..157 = 222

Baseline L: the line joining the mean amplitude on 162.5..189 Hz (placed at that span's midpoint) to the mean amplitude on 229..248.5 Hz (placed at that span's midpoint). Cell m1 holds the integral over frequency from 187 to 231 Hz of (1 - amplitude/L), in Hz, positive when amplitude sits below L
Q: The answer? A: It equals -3.7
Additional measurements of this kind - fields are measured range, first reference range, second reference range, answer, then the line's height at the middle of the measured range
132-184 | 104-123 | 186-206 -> 2.6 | 237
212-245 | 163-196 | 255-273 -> 1.6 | 217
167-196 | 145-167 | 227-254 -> -2.8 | 212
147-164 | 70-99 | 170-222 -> 1.0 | 236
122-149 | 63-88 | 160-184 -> 1.1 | 234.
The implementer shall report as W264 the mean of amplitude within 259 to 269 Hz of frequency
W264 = 202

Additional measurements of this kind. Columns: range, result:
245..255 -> 164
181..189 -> 235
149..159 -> 219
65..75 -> 243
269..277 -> 196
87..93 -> 223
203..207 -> 252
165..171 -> 224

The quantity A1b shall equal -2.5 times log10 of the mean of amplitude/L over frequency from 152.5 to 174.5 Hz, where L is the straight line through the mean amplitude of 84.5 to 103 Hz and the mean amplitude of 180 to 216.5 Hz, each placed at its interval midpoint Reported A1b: 0.07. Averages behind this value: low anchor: 233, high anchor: 239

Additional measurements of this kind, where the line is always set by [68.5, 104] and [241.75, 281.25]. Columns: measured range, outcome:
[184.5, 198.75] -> -0.12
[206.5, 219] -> -0.14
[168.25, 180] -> -0.07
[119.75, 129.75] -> -0.01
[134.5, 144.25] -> 0.01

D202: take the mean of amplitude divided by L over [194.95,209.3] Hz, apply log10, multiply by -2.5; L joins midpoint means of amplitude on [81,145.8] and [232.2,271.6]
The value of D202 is -0.203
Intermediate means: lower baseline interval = 230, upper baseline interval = 194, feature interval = 249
